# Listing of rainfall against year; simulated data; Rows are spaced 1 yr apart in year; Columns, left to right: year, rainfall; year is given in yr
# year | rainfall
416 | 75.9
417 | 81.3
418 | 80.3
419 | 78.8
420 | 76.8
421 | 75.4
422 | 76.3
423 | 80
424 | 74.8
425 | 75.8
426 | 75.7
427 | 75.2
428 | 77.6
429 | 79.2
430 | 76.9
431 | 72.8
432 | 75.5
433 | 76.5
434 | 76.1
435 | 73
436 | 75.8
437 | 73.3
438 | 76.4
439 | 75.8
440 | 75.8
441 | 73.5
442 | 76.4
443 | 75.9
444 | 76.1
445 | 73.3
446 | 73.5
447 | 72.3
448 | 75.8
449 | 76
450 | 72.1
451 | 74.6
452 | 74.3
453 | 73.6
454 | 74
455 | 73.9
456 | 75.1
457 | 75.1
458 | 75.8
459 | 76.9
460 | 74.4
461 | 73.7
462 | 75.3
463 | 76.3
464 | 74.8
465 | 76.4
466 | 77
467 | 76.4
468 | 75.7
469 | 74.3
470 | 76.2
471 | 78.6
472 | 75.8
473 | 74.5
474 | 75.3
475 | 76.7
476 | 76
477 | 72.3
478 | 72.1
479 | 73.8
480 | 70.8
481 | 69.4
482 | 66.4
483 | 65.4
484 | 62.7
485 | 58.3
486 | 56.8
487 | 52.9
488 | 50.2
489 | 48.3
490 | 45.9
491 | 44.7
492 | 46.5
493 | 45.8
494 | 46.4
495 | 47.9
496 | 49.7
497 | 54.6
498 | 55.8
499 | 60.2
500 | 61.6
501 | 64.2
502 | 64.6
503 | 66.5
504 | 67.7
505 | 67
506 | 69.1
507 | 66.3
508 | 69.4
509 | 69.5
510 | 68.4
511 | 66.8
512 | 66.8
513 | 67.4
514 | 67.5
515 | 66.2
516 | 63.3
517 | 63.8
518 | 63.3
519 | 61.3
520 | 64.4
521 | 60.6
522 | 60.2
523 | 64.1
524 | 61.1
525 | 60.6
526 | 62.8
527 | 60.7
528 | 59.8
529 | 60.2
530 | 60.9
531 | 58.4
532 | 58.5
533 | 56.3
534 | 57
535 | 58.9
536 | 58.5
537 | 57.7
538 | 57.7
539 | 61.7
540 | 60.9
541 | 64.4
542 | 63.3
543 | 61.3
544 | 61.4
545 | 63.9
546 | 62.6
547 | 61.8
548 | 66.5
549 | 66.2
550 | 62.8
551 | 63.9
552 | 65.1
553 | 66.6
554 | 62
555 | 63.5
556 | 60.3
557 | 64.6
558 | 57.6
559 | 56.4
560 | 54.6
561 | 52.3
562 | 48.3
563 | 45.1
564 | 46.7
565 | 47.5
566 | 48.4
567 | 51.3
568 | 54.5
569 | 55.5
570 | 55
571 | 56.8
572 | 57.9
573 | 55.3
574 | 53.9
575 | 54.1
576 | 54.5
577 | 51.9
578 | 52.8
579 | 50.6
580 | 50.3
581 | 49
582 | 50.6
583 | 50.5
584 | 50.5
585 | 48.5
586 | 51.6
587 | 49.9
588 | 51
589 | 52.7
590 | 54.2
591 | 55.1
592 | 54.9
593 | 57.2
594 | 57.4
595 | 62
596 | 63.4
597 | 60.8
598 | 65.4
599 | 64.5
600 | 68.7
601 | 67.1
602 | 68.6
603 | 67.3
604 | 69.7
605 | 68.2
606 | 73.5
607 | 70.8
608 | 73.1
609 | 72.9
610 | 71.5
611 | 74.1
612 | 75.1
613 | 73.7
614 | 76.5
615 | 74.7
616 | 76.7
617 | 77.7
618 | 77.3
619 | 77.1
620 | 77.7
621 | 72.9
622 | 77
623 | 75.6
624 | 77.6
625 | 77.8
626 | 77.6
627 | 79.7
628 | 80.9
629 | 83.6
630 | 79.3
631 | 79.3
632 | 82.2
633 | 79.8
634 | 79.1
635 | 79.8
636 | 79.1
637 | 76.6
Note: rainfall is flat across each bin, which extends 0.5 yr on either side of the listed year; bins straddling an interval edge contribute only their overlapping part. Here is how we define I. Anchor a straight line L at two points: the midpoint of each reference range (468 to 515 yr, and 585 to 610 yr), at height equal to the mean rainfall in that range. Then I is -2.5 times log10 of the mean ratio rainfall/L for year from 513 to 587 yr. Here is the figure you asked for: 0.09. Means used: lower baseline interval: 63.8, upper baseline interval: 62.4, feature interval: 58.1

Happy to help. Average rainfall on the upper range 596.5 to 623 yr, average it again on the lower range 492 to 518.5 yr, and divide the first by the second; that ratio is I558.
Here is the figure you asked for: 1.2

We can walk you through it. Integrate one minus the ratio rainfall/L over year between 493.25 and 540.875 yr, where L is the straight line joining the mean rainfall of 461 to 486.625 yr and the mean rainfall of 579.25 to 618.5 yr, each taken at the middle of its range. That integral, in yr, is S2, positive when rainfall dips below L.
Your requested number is 5.2 yr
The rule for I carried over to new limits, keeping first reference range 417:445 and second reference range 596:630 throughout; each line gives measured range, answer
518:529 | 0.21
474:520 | 0.21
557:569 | 0.39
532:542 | 0.25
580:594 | 0.38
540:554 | 0.17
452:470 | 0.01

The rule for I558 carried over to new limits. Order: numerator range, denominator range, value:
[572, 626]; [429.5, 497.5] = 0.92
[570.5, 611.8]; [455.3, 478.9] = 0.79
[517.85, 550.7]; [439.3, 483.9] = 0.82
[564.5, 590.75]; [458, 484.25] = 0.71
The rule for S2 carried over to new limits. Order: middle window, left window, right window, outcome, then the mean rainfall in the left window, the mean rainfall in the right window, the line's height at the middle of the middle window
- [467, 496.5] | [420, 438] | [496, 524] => 2.2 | 75.9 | 64.1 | 68.2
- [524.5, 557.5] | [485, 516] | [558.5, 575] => -3.9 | 59.2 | 52.5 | 55.1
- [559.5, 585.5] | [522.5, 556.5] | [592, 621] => 5.5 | 61.5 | 69.9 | 65.6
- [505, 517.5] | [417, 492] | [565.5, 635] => 0.5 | 72.4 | 65.1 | 69.6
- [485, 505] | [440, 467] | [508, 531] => 3.9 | 74.9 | 63.6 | 67.8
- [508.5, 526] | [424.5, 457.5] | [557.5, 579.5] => -0.7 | 75.1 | 52.8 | 61.7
